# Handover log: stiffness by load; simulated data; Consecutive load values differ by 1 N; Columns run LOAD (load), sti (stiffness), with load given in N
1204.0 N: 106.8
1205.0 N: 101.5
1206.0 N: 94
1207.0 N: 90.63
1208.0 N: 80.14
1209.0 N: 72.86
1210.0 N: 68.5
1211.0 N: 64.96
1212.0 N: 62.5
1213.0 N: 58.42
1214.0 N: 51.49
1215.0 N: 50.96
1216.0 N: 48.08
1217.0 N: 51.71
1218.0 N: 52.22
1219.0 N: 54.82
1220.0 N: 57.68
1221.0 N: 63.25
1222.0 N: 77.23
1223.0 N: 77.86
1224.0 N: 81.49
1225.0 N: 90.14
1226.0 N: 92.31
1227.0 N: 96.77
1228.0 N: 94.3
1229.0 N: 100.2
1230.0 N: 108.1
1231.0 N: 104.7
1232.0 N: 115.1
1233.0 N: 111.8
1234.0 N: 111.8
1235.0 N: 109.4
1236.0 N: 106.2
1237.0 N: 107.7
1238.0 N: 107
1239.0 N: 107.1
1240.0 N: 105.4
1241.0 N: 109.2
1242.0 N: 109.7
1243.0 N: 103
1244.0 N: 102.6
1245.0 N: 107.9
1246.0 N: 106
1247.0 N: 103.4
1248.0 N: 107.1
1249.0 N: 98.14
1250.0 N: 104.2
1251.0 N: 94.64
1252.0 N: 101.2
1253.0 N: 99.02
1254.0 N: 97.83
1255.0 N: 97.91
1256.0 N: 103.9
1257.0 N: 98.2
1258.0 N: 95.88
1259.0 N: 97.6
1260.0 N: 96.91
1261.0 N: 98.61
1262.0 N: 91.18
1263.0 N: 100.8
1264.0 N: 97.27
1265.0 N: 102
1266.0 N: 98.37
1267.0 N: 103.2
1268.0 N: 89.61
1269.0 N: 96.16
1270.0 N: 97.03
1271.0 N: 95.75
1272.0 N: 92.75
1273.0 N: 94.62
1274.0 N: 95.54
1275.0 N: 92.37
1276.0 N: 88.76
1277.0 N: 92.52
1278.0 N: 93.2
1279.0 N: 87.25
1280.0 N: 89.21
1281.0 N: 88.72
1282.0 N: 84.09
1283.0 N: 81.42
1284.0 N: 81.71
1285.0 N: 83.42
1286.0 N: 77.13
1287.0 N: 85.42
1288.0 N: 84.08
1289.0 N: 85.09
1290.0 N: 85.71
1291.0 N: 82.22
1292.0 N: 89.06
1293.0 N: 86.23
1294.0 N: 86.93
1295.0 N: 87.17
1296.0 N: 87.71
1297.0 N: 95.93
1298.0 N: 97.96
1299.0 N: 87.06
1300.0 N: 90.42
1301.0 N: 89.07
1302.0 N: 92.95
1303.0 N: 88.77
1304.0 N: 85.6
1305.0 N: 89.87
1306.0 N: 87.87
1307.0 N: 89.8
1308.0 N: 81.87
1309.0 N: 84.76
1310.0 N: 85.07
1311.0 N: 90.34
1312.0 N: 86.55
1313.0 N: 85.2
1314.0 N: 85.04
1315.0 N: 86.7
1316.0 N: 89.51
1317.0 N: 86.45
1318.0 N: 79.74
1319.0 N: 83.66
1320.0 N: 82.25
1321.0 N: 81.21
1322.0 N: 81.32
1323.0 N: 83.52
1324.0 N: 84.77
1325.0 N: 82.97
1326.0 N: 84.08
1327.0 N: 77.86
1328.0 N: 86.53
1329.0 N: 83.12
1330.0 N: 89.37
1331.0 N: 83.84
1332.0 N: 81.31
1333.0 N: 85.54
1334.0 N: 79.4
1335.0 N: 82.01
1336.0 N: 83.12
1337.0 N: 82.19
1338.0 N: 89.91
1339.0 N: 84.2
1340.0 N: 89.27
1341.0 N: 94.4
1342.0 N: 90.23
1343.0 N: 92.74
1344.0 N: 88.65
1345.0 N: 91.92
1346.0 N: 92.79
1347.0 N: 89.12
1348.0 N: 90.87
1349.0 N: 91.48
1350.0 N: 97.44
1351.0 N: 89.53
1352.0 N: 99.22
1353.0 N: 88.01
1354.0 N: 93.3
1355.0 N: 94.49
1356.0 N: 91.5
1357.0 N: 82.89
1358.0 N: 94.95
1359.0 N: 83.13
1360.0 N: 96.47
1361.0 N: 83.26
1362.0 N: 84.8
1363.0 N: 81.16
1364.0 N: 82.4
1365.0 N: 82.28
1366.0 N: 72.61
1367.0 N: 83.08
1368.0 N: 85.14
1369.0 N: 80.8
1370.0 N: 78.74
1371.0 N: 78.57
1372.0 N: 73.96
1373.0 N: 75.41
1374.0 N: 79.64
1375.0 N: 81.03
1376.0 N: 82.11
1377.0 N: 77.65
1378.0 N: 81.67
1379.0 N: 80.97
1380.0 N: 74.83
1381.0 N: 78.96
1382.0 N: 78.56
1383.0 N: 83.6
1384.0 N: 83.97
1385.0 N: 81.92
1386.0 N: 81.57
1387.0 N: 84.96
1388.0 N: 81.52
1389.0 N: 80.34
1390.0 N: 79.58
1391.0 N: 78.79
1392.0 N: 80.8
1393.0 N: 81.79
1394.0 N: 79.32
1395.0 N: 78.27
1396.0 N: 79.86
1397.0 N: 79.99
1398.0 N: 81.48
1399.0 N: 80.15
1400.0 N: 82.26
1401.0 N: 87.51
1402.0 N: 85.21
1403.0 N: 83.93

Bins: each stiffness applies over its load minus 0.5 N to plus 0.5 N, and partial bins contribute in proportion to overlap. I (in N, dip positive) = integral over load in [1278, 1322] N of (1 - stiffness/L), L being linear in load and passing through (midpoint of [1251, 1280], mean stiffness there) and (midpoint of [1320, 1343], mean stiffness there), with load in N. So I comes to 1.8 N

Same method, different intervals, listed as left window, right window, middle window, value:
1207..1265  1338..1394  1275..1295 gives 0.54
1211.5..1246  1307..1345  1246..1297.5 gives -3.71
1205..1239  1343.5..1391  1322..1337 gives 0.13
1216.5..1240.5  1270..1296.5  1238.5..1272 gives -4.10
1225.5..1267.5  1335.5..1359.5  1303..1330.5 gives 2.60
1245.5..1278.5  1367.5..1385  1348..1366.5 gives -1.24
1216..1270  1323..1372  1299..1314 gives 0.41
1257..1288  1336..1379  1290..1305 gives 0.24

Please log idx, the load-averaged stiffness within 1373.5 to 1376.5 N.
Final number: 80.9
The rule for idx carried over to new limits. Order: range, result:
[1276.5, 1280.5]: 90.5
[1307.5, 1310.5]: 83.9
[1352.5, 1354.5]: 90.7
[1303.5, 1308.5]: 87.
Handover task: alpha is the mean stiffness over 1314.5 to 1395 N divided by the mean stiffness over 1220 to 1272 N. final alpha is 0.85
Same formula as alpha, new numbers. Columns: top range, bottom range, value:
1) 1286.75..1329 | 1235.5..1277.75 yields 0.86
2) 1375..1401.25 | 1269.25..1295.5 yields 0.92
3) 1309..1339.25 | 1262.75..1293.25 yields 0.93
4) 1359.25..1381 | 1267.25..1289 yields 0.91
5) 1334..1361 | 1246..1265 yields 0.90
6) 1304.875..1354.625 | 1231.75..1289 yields 0.89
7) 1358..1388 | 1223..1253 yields 0.79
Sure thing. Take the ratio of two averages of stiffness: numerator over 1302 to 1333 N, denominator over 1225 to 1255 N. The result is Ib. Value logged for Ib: 0.82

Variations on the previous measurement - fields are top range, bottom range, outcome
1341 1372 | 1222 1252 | 0.86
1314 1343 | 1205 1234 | 1.08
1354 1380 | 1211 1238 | 1.01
